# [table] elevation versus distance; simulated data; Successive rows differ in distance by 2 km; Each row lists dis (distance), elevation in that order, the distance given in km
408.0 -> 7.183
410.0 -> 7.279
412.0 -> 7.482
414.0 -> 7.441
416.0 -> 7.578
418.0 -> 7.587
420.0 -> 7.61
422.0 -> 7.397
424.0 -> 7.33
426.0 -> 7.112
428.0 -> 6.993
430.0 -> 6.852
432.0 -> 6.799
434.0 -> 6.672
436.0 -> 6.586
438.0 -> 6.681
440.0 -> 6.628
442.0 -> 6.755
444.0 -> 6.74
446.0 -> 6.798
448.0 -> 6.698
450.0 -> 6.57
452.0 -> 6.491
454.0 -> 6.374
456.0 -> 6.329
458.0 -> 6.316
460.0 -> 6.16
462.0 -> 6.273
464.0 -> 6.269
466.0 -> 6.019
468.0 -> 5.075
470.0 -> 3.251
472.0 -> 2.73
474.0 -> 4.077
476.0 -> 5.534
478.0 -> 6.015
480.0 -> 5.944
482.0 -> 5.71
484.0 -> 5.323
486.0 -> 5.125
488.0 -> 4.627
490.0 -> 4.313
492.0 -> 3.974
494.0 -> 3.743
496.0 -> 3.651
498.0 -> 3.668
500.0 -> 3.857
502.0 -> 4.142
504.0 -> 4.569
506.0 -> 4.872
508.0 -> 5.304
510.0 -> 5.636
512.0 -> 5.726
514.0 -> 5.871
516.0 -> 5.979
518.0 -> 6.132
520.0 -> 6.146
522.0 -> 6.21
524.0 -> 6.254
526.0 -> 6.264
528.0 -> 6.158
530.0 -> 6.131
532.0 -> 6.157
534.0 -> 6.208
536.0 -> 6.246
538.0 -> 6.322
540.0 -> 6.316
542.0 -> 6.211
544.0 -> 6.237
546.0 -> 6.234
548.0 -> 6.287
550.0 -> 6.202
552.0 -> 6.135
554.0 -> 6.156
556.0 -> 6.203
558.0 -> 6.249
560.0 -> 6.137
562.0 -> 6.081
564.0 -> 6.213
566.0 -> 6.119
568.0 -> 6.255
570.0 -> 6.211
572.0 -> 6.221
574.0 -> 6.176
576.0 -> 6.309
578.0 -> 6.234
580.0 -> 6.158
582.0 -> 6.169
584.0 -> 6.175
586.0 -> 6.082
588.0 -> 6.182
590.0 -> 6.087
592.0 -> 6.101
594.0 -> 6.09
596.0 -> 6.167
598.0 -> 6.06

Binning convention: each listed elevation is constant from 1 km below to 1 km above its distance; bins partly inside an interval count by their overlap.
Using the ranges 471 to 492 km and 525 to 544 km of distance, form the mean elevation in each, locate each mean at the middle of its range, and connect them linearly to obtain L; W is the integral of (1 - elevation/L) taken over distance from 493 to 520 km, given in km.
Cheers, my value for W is 3.1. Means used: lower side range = 4.89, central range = 4.91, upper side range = 6.22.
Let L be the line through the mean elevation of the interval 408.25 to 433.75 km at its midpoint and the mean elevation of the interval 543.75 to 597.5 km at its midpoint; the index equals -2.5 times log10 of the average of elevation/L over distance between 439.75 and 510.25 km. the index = 0.28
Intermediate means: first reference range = 7.27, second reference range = 6.18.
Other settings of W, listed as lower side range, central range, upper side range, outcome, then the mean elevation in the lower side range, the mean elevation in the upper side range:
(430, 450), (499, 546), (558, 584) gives 4.33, 6.71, 6.19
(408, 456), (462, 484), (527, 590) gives 5.20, 6.97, 6.2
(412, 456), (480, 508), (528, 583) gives 8.79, 6.94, 6.21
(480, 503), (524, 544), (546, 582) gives -2.77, 4.44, 6.2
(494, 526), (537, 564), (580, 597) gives -2.57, 5.19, 6.13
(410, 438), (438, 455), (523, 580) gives 0.90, 7.17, 6.21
